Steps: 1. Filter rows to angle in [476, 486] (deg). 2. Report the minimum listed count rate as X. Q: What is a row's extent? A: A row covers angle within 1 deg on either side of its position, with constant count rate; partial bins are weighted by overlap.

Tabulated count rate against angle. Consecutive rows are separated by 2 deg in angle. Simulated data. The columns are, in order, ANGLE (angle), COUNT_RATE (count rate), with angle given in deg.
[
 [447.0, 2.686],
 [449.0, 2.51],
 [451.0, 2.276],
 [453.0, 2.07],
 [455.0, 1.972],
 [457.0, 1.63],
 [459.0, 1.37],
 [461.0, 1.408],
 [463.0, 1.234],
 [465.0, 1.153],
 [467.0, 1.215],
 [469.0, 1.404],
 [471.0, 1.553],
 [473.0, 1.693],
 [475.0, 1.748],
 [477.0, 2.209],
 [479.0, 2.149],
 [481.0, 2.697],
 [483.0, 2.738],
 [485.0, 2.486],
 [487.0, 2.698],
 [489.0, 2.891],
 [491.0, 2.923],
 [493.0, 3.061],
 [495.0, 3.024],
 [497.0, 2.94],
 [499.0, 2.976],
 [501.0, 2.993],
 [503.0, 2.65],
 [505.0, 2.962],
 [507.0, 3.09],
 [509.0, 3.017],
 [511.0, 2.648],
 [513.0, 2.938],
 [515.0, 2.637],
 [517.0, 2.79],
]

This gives 2.149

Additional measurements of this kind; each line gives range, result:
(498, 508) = 2.65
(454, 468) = 1.153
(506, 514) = 2.648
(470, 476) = 1.553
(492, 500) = 2.94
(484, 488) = 2.486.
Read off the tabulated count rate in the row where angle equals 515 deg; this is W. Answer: 2.637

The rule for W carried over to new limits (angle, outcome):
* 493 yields 3.061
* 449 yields 2.51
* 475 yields 1.748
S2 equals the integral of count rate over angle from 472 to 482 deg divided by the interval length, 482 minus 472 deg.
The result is 2.1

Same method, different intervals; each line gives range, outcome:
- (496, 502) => 2.97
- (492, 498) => 3.01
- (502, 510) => 2.93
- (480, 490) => 2.7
